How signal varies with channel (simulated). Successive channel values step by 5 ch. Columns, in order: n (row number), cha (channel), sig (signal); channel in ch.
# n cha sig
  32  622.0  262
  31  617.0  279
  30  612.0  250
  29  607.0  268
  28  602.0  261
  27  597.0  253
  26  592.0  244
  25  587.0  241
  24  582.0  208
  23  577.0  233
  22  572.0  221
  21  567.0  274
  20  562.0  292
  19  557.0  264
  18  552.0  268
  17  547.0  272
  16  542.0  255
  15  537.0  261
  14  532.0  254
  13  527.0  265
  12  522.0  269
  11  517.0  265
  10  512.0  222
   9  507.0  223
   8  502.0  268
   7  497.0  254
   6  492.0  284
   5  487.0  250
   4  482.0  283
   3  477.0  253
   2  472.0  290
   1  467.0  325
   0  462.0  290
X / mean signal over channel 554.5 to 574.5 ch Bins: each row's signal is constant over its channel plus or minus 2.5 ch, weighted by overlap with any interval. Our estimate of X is 263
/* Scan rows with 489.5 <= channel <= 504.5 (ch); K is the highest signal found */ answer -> 284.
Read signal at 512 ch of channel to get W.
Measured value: 222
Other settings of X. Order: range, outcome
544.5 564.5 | 274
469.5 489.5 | 269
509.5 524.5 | 252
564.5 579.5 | 243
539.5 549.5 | 264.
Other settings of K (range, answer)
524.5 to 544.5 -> 265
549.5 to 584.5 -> 292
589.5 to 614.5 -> 268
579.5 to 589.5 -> 241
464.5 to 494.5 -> 325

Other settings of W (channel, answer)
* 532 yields 254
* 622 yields 262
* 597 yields 253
